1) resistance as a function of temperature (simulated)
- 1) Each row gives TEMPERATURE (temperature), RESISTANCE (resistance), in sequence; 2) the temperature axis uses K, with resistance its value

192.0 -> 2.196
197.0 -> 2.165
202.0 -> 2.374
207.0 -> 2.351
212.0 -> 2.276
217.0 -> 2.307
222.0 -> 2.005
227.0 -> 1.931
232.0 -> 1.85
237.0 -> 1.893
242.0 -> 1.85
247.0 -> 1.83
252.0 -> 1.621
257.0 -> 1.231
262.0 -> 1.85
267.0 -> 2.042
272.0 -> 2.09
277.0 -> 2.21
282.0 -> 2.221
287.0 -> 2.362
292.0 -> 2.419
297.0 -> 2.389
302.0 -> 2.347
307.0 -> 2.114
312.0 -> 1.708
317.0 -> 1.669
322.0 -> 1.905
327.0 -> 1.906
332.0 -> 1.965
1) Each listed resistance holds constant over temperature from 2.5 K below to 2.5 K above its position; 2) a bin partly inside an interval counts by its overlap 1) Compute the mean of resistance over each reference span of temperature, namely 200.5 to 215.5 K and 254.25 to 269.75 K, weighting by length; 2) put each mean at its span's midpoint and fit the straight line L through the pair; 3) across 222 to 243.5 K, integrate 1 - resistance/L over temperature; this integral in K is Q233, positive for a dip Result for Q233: 1.6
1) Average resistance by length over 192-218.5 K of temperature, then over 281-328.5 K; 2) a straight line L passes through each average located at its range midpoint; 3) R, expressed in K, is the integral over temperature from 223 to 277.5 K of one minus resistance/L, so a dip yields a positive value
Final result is 8.8 K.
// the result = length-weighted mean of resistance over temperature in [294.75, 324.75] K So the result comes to 2.02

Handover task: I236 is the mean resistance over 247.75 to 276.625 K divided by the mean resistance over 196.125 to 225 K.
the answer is 0.8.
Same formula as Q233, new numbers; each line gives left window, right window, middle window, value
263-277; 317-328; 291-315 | -2.9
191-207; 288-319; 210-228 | 0.8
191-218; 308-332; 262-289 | -2.0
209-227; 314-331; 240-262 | 4.4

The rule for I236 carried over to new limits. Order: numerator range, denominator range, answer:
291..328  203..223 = 0.91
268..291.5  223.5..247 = 1.18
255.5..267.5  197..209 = 0.73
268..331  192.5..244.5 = 1.00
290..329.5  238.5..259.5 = 1.25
